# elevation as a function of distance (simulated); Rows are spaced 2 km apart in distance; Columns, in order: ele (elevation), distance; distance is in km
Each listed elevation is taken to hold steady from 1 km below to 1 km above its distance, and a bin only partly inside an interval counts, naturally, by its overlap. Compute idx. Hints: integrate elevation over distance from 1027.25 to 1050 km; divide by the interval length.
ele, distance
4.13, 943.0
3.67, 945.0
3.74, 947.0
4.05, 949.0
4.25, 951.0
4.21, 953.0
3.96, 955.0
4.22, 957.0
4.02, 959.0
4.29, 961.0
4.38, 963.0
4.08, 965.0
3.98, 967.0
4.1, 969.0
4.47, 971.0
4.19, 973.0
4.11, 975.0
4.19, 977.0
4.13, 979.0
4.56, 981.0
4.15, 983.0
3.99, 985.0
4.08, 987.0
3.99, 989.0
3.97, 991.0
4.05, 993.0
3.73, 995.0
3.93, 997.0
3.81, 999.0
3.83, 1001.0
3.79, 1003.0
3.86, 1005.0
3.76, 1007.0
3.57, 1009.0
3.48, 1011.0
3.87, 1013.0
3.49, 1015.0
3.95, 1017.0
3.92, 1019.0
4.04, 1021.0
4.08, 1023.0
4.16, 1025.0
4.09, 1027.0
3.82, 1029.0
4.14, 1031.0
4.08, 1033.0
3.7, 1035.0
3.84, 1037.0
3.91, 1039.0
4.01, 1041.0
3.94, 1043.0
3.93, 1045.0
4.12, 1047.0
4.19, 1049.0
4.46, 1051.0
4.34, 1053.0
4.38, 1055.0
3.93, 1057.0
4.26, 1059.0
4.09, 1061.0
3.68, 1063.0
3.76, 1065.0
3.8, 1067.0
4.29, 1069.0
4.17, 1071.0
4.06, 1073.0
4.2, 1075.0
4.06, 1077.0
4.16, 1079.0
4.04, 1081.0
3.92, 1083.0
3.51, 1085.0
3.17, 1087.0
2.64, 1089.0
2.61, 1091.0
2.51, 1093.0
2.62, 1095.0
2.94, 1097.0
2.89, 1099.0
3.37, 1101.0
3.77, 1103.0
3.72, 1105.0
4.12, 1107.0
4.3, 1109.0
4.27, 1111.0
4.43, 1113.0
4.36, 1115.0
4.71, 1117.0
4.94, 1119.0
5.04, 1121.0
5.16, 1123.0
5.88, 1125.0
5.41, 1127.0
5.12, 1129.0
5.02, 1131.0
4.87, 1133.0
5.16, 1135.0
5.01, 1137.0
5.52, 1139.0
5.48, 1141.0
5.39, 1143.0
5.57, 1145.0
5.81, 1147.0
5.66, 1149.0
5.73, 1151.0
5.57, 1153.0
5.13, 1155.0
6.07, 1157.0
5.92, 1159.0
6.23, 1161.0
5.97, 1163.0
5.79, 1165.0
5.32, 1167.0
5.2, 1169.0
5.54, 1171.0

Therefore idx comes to 3.97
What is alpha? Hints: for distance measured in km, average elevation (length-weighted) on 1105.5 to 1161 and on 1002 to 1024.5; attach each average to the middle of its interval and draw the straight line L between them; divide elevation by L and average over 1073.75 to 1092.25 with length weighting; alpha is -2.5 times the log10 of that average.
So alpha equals 0.27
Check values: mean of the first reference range 3.81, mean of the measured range 3.58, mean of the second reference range 5.18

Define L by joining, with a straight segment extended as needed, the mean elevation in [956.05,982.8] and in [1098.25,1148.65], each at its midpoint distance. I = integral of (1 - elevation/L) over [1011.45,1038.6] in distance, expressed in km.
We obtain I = 3.02 km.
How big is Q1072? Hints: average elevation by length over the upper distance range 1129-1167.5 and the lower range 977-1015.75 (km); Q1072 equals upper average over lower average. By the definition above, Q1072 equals 1.4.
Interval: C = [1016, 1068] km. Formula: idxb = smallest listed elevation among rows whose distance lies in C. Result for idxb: 3.68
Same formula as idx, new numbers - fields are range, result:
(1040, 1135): 4.08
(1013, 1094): 3.89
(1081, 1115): 3.47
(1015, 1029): 3.99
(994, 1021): 3.78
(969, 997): 4.12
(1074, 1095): 3.44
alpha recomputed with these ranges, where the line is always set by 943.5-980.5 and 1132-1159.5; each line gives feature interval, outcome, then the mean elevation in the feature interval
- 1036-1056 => 0.16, 4.11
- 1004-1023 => 0.19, 3.79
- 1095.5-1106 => 0.48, 3.3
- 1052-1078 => 0.20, 4.08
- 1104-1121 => 0.19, 4.4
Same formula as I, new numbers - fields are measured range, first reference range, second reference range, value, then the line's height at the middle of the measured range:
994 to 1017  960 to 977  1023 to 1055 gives 2.1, 4.13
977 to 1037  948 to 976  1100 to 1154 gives 6.0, 4.38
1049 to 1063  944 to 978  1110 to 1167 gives 1.7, 4.76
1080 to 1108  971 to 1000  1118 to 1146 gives 9.5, 4.95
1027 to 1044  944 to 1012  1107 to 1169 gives 2.0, 4.47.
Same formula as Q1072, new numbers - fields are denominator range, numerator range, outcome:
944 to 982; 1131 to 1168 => 1.34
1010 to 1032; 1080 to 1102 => 0.80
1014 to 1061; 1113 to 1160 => 1.32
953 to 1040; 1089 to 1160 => 1.17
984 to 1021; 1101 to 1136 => 1.22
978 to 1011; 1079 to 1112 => 0.87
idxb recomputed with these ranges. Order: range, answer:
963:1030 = 3.48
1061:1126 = 2.51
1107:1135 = 4.12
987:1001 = 3.73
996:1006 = 3.79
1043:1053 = 3.93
